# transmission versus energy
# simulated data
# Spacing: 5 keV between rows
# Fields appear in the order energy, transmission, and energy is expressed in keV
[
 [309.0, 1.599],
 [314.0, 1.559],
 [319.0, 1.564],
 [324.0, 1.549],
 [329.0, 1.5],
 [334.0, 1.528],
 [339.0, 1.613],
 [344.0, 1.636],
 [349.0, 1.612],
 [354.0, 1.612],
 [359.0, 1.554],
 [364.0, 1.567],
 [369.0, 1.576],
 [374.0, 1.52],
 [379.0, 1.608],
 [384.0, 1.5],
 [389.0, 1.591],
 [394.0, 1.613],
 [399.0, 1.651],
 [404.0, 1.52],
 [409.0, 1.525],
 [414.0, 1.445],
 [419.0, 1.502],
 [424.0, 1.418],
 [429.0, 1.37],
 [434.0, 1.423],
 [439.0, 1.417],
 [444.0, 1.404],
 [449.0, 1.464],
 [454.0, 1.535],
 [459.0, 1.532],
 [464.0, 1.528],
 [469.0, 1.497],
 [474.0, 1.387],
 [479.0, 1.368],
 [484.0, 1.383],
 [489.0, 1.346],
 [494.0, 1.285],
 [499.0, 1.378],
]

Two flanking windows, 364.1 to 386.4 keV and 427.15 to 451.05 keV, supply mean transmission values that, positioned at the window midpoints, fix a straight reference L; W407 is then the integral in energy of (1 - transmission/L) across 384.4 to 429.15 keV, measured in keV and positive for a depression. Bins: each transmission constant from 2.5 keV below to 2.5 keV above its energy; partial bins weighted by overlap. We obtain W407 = -1.1 keV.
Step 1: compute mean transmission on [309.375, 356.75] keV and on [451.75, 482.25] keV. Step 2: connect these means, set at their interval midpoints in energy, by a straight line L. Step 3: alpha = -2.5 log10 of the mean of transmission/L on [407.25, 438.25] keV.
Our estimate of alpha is 0.05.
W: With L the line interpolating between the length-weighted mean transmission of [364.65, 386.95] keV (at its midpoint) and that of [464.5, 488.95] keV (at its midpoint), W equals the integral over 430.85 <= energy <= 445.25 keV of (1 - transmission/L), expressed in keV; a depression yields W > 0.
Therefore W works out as 0.5 keV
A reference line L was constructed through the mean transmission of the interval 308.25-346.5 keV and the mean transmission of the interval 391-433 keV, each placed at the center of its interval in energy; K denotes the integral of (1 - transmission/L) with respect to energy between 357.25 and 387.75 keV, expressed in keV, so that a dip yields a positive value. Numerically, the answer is -0.45 keV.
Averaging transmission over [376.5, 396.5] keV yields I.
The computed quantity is 1.58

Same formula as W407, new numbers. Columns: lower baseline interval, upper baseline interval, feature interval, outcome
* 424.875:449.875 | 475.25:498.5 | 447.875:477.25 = -2.28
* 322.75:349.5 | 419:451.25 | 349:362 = -0.38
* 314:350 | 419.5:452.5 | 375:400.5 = -1.62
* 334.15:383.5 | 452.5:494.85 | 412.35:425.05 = 0.37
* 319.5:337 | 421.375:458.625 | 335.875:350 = -0.90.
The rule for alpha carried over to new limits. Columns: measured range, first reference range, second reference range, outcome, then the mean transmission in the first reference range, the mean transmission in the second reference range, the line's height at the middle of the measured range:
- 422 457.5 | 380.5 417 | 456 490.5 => 0.04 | 1.55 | 1.44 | 1.49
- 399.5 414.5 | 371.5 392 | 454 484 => 0.00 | 1.56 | 1.46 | 1.53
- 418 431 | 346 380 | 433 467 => 0.06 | 1.58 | 1.47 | 1.5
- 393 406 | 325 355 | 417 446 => -0.08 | 1.58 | 1.42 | 1.48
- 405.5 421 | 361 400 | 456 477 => 0.03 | 1.58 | 1.48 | 1.54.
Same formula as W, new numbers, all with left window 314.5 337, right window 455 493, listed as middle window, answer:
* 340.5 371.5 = -1.6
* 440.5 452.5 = 0.1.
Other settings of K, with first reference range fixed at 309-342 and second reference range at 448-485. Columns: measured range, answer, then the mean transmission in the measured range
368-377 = -0.1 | 1.55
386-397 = -0.6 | 1.6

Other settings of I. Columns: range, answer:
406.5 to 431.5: 1.45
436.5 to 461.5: 1.47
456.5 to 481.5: 1.46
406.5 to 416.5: 1.49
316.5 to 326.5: 1.56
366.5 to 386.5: 1.55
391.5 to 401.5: 1.63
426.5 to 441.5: 1.4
